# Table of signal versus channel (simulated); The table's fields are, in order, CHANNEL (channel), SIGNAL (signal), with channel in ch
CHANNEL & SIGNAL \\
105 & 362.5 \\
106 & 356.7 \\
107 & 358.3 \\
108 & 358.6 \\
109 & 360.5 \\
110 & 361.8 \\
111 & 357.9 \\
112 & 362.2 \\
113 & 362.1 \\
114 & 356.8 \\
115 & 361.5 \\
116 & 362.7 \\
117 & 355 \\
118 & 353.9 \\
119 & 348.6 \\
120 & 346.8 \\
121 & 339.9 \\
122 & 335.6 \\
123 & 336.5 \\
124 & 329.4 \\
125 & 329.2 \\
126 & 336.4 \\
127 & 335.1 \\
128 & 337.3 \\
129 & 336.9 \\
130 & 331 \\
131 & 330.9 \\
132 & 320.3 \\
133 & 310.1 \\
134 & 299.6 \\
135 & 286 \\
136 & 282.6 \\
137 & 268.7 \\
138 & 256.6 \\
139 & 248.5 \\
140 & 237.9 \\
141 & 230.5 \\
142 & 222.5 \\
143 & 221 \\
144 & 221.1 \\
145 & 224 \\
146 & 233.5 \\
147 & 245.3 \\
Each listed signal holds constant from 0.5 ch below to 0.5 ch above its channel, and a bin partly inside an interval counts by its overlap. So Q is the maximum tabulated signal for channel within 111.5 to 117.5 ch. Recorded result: 362.7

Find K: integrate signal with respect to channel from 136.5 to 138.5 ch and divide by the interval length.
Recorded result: 263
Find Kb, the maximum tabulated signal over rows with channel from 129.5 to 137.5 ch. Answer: 331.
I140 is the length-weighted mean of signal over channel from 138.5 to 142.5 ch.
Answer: 235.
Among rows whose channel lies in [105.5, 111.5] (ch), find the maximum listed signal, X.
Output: 361.8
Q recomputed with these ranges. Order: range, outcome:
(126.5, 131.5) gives 337.3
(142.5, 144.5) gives 221.1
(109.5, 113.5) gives 362.2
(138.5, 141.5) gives 248.5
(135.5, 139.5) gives 282.6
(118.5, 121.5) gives 348.6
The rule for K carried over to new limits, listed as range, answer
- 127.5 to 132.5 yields 331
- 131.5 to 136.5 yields 300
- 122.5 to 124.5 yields 333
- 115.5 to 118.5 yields 357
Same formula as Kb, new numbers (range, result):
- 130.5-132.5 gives 330.9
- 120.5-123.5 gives 339.9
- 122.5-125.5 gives 336.5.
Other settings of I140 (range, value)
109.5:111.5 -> 360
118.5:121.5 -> 345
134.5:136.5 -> 284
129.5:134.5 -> 318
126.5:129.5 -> 336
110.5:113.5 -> 361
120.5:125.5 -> 334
